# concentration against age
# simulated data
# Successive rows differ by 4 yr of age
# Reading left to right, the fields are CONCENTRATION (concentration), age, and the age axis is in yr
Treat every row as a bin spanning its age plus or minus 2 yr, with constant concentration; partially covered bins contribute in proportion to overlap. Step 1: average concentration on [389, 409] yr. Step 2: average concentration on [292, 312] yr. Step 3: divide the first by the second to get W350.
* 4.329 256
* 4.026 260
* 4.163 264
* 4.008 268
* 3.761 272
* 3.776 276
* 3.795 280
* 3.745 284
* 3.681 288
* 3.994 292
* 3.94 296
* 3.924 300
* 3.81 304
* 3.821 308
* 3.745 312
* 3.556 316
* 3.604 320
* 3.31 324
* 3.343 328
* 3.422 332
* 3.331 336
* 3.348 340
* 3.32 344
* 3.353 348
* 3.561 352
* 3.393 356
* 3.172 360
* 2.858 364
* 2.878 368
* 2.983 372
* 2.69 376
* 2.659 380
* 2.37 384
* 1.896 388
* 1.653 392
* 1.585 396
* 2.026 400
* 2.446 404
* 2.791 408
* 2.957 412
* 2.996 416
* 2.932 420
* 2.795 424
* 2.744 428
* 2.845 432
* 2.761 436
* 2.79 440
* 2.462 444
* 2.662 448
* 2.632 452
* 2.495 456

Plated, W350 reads 0.5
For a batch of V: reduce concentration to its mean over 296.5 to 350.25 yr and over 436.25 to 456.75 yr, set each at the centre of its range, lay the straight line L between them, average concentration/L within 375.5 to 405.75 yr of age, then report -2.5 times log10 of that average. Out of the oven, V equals 0.39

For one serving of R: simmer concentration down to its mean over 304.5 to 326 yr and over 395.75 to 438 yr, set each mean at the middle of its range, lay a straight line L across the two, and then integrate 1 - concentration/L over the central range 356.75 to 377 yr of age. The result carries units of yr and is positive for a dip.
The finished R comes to 1.2 yr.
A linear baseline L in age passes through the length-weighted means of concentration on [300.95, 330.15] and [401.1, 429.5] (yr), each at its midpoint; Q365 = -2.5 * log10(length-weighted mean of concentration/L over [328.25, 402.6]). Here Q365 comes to 0.15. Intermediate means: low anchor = 3.61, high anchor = 2.79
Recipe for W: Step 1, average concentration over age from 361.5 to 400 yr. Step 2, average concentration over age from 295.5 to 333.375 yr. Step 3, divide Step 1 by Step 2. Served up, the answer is 0.66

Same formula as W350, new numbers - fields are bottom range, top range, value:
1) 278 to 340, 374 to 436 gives 0.68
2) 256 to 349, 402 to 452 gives 0.75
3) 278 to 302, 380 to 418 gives 0.60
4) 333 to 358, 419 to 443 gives 0.82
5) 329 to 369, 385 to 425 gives 0.73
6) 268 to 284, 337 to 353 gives 0.89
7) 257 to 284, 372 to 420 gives 0.62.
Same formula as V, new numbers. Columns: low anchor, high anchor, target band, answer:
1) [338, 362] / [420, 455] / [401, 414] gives 0.10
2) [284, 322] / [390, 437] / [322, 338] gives 0.04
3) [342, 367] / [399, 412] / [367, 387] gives 0.11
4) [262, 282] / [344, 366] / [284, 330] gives -0.02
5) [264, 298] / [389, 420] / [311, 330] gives -0.04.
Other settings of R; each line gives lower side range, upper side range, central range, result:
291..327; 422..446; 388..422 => 6.4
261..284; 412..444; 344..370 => 0.8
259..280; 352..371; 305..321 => -0.7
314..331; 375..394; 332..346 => -1.0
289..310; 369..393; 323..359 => -2.8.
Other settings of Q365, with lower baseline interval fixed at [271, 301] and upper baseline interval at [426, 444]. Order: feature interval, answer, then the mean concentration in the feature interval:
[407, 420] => -0.01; 2.93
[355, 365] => 0.05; 3.14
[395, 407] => 0.37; 2.12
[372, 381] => 0.16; 2.74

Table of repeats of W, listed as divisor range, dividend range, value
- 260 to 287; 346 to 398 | 0.70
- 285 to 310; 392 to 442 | 0.67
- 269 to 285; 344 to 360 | 0.90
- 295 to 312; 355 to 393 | 0.69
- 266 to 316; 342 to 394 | 0.74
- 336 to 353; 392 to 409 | 0.63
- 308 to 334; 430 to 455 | 0.76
